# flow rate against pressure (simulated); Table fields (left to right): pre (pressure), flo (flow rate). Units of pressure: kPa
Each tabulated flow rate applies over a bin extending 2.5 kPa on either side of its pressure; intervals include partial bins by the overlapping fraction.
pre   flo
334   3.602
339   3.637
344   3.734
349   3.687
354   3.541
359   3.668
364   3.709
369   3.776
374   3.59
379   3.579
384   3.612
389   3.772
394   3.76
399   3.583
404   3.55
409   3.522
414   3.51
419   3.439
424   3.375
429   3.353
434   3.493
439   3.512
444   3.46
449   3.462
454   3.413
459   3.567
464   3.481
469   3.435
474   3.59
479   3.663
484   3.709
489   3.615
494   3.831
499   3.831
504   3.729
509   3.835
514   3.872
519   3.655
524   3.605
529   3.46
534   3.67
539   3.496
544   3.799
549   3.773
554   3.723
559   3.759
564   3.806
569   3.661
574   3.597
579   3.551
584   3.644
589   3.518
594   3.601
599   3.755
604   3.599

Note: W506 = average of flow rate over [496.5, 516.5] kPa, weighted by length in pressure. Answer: 3.82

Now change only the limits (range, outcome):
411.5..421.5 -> 3.47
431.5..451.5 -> 3.48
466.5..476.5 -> 3.51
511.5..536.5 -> 3.65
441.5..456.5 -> 3.44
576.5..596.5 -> 3.58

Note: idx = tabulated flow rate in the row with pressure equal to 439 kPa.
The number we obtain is 3.512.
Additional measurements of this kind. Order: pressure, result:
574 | 3.597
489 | 3.615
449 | 3.462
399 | 3.583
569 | 3.661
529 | 3.46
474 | 3.59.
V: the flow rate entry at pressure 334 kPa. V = 3.602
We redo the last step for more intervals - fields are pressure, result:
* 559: 3.759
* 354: 3.541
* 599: 3.755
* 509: 3.835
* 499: 3.831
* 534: 3.67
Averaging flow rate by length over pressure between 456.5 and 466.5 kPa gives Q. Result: 3.52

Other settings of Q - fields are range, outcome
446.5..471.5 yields 3.47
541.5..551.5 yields 3.79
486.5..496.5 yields 3.72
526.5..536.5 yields 3.57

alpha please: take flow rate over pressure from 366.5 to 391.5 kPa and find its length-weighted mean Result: 3.67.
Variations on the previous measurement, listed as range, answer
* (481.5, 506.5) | 3.74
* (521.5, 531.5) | 3.53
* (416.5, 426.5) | 3.41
